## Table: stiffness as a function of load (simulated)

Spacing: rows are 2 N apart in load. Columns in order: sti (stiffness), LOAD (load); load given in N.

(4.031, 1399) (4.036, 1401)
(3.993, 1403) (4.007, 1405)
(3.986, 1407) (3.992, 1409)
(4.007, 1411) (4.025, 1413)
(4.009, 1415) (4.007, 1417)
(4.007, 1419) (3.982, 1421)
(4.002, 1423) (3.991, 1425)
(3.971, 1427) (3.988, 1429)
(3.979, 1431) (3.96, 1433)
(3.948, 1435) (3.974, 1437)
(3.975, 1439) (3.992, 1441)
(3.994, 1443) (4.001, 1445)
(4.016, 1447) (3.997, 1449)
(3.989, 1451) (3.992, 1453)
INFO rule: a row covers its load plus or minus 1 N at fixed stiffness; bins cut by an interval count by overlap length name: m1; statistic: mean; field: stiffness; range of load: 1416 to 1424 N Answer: 4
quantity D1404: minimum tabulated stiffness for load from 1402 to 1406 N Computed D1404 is 3.993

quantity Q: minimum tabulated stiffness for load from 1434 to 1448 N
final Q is 3.948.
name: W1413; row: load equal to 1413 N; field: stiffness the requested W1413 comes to 4.025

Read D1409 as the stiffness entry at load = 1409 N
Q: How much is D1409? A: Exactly 3.992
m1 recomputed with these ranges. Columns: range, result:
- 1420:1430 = 3.99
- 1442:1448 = 4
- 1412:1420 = 4.01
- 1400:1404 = 4.01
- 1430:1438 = 3.97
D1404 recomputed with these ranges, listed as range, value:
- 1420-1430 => 3.971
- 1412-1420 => 4.007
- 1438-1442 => 3.975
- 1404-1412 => 3.986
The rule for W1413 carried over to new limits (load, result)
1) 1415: 4.009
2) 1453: 3.992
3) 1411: 4.007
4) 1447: 4.016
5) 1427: 3.971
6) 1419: 4.007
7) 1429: 3.988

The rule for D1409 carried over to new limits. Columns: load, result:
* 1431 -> 3.979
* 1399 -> 4.031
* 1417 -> 4.007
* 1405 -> 4.007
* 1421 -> 3.982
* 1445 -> 4.001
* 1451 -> 3.989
